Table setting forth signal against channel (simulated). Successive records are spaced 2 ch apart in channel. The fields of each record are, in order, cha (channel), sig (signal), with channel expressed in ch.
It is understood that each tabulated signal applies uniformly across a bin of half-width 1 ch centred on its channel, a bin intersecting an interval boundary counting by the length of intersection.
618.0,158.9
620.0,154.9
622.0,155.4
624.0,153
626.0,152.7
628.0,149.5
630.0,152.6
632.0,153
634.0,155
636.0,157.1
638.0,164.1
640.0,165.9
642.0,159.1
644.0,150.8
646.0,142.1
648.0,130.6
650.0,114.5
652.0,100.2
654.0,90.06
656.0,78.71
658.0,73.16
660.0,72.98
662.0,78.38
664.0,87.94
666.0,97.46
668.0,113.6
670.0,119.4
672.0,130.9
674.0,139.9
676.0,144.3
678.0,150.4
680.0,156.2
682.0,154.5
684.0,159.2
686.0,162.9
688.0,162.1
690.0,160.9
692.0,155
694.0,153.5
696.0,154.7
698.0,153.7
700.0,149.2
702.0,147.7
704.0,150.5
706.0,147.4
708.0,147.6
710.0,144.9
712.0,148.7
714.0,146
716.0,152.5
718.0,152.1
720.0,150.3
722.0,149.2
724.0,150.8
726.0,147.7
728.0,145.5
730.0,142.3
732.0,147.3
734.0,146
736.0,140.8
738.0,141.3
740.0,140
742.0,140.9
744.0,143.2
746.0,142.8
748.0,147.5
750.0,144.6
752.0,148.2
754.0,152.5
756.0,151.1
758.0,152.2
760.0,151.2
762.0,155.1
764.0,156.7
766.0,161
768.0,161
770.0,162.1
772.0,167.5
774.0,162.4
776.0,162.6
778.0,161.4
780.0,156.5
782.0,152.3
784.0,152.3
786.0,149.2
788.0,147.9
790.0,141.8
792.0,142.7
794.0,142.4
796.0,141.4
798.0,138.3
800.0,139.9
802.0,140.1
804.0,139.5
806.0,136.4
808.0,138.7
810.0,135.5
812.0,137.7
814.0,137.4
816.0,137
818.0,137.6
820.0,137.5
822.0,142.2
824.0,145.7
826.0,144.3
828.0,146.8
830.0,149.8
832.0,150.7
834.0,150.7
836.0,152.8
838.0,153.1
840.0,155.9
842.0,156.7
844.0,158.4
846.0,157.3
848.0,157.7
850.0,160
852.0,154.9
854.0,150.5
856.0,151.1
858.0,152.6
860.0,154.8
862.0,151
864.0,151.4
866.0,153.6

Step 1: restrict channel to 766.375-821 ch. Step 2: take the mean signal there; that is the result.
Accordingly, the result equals 147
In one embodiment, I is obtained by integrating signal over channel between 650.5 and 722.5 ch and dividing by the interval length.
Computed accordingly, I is 134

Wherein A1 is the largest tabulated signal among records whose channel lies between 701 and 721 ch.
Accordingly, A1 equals 152.5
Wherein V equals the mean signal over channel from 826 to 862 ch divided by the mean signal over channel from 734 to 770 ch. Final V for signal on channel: 1.03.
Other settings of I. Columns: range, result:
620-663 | 131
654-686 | 118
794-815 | 139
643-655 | 121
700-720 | 149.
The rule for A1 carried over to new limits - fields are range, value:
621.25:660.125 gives 165.9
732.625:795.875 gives 167.5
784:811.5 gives 152.3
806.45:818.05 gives 138.7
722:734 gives 150.8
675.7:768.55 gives 162.9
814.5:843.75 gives 156.7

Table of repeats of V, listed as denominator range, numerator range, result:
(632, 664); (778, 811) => 1.18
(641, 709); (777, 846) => 1.10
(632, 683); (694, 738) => 1.18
